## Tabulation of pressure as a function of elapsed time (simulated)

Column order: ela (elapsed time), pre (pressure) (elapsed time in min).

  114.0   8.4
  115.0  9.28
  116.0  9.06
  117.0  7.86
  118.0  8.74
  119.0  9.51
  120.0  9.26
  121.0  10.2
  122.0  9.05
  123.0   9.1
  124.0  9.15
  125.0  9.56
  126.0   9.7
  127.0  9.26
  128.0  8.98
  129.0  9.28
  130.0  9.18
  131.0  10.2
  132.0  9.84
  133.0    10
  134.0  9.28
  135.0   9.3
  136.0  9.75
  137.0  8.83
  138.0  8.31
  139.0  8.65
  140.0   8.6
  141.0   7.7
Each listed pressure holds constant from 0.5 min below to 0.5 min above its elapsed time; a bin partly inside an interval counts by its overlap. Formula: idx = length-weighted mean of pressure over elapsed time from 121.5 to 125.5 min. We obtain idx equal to 9.21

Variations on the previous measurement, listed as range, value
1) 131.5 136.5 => 9.63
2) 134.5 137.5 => 9.29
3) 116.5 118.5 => 8.3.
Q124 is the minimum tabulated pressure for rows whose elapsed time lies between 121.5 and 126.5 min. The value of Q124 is 9.05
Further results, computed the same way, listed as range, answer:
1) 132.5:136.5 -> 9.28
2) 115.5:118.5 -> 7.86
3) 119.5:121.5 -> 9.26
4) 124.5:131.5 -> 8.98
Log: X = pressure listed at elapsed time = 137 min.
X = 8.83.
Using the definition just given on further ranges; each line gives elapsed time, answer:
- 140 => 8.6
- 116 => 9.06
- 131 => 10.2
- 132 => 9.84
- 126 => 9.7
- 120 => 9.26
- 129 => 9.28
